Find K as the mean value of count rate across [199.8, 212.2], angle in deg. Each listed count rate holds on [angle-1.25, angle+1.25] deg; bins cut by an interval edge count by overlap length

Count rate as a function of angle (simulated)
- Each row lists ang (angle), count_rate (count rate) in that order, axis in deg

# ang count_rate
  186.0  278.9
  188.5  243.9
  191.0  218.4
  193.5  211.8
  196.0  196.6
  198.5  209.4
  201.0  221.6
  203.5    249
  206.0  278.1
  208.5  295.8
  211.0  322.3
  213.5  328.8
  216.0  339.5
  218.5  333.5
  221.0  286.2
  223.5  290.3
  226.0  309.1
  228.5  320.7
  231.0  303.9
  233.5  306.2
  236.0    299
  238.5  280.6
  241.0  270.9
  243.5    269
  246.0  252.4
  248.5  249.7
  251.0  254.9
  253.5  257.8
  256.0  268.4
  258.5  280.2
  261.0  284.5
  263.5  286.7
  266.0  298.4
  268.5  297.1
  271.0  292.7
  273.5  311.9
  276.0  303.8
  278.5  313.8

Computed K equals 273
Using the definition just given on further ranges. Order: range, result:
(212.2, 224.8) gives 316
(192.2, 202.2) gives 210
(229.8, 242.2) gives 292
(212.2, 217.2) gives 334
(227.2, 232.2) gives 312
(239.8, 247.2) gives 264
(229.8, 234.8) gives 305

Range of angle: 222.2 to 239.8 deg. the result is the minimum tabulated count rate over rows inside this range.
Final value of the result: 280.6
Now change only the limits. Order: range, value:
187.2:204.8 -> 196.6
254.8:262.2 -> 268.4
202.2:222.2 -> 249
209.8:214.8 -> 322.3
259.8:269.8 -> 284.5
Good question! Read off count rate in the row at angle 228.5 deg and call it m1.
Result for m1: 320.7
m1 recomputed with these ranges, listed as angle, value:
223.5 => 290.3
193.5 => 211.8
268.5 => 297.1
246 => 252.4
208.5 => 295.8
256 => 268.4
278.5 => 313.8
